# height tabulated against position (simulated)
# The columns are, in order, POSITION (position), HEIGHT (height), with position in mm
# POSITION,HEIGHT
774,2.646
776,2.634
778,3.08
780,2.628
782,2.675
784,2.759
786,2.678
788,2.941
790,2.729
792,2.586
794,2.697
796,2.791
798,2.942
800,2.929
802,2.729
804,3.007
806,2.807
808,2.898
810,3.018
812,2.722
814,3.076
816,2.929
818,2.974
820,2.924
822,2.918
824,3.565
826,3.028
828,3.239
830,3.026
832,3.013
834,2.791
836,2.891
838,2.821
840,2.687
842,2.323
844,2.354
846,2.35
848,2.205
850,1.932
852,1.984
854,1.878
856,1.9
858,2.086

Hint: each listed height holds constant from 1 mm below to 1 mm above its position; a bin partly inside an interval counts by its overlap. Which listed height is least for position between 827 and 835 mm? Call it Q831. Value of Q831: 2.791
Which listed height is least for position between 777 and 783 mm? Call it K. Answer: 2.628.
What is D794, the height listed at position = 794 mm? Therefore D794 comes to 2.697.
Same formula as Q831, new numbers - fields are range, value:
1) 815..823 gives 2.918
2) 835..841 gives 2.687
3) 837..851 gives 1.932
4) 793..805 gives 2.697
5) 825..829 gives 3.028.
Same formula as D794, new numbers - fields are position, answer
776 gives 2.634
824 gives 3.565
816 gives 2.929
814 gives 3.076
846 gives 2.35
